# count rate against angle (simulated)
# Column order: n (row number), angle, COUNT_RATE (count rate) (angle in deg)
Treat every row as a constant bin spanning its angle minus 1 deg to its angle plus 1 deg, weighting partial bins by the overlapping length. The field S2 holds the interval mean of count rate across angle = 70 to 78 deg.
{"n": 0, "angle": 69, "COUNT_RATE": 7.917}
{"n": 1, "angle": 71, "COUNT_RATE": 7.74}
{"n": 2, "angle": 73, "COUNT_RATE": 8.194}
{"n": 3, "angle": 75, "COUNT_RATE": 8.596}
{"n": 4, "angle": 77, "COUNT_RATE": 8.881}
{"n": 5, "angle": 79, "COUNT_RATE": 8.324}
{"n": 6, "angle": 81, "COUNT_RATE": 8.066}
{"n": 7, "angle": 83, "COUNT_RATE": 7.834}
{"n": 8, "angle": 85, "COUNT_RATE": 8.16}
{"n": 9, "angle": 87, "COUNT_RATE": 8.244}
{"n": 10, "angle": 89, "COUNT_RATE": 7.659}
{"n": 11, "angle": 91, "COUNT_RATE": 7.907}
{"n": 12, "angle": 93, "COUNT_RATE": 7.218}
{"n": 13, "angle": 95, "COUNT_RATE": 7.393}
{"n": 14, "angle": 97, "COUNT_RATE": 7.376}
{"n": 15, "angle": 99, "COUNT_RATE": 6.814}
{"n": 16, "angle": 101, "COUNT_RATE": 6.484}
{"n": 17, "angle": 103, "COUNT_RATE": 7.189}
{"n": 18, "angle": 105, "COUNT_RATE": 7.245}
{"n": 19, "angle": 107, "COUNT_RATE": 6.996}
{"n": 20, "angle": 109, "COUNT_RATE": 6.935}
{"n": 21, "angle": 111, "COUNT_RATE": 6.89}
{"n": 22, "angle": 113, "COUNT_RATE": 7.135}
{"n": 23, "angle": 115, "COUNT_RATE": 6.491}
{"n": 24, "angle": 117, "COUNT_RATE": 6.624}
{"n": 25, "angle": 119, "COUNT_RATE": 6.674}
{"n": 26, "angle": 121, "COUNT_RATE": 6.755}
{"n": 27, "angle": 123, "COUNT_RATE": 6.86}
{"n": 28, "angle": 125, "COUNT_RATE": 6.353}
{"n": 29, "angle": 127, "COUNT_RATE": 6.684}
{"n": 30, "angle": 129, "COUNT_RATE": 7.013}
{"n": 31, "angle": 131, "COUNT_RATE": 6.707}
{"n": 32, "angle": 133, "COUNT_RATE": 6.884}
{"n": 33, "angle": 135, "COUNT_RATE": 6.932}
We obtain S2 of 8.35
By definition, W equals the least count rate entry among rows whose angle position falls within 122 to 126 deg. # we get 6.353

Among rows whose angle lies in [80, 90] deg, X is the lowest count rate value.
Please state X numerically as 7.659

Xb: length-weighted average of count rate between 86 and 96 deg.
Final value 7.68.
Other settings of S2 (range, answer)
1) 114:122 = 6.64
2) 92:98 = 7.33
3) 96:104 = 6.97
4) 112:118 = 6.75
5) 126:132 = 6.8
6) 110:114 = 7.01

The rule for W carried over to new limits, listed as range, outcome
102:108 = 6.996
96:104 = 6.484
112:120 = 6.491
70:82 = 7.74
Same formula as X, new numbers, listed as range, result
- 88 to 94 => 7.218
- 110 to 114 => 6.89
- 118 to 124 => 6.674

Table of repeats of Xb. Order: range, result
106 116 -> 6.89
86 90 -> 7.95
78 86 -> 8.1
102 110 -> 7.09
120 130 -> 6.73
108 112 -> 6.91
